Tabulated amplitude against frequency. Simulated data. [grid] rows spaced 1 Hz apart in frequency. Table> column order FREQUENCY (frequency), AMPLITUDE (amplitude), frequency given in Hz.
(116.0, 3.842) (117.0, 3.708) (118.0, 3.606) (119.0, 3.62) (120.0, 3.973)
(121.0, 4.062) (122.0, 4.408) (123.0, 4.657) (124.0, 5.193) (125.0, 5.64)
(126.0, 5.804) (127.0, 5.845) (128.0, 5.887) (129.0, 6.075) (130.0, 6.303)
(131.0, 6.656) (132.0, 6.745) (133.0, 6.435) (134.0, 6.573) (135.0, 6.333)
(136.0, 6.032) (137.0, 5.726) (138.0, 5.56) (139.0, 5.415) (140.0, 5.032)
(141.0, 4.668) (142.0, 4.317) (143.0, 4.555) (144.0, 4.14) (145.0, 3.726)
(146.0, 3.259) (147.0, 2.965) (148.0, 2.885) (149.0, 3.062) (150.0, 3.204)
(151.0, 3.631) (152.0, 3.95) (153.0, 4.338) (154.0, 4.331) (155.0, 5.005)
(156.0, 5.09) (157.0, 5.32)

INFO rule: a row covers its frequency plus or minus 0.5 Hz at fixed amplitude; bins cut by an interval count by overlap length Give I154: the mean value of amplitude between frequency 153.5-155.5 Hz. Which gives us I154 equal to 4.67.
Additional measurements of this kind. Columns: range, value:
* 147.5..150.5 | 3.05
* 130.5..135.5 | 6.55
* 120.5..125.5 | 4.79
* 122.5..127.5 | 5.43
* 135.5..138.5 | 5.77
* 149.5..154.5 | 3.89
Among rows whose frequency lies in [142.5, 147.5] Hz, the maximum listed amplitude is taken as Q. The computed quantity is 4.555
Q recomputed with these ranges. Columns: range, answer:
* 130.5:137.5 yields 6.745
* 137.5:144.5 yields 5.56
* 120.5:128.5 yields 5.887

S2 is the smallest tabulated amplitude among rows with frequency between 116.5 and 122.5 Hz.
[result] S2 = 3.606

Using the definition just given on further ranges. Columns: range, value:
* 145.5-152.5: 2.885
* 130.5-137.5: 5.726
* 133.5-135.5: 6.333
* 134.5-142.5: 4.317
